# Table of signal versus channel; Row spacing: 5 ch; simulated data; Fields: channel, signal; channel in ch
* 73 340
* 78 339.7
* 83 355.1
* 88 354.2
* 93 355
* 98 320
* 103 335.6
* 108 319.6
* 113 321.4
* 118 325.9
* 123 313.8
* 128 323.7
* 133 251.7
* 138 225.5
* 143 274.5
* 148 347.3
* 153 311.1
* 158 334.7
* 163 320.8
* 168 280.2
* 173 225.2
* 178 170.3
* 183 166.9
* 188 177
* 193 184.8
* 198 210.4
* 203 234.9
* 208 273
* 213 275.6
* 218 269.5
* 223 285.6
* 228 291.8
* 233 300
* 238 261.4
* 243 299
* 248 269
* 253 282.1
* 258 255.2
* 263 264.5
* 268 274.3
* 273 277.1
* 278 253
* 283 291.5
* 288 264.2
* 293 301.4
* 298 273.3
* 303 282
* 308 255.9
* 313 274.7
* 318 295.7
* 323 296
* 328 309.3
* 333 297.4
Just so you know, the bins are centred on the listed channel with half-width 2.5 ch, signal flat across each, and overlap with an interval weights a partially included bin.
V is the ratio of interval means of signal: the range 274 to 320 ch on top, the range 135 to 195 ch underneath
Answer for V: 1.10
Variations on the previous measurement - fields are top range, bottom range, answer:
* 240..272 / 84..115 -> 0.82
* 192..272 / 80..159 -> 0.84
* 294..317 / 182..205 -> 1.40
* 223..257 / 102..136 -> 0.91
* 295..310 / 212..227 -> 0.98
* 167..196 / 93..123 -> 0.60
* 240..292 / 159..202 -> 1.23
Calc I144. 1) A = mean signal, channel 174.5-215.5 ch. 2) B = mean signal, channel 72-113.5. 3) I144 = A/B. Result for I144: 0.6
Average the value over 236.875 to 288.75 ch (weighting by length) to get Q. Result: 272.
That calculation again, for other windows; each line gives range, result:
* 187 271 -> 261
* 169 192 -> 191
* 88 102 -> 340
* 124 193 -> 261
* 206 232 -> 280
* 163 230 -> 237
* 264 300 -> 276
